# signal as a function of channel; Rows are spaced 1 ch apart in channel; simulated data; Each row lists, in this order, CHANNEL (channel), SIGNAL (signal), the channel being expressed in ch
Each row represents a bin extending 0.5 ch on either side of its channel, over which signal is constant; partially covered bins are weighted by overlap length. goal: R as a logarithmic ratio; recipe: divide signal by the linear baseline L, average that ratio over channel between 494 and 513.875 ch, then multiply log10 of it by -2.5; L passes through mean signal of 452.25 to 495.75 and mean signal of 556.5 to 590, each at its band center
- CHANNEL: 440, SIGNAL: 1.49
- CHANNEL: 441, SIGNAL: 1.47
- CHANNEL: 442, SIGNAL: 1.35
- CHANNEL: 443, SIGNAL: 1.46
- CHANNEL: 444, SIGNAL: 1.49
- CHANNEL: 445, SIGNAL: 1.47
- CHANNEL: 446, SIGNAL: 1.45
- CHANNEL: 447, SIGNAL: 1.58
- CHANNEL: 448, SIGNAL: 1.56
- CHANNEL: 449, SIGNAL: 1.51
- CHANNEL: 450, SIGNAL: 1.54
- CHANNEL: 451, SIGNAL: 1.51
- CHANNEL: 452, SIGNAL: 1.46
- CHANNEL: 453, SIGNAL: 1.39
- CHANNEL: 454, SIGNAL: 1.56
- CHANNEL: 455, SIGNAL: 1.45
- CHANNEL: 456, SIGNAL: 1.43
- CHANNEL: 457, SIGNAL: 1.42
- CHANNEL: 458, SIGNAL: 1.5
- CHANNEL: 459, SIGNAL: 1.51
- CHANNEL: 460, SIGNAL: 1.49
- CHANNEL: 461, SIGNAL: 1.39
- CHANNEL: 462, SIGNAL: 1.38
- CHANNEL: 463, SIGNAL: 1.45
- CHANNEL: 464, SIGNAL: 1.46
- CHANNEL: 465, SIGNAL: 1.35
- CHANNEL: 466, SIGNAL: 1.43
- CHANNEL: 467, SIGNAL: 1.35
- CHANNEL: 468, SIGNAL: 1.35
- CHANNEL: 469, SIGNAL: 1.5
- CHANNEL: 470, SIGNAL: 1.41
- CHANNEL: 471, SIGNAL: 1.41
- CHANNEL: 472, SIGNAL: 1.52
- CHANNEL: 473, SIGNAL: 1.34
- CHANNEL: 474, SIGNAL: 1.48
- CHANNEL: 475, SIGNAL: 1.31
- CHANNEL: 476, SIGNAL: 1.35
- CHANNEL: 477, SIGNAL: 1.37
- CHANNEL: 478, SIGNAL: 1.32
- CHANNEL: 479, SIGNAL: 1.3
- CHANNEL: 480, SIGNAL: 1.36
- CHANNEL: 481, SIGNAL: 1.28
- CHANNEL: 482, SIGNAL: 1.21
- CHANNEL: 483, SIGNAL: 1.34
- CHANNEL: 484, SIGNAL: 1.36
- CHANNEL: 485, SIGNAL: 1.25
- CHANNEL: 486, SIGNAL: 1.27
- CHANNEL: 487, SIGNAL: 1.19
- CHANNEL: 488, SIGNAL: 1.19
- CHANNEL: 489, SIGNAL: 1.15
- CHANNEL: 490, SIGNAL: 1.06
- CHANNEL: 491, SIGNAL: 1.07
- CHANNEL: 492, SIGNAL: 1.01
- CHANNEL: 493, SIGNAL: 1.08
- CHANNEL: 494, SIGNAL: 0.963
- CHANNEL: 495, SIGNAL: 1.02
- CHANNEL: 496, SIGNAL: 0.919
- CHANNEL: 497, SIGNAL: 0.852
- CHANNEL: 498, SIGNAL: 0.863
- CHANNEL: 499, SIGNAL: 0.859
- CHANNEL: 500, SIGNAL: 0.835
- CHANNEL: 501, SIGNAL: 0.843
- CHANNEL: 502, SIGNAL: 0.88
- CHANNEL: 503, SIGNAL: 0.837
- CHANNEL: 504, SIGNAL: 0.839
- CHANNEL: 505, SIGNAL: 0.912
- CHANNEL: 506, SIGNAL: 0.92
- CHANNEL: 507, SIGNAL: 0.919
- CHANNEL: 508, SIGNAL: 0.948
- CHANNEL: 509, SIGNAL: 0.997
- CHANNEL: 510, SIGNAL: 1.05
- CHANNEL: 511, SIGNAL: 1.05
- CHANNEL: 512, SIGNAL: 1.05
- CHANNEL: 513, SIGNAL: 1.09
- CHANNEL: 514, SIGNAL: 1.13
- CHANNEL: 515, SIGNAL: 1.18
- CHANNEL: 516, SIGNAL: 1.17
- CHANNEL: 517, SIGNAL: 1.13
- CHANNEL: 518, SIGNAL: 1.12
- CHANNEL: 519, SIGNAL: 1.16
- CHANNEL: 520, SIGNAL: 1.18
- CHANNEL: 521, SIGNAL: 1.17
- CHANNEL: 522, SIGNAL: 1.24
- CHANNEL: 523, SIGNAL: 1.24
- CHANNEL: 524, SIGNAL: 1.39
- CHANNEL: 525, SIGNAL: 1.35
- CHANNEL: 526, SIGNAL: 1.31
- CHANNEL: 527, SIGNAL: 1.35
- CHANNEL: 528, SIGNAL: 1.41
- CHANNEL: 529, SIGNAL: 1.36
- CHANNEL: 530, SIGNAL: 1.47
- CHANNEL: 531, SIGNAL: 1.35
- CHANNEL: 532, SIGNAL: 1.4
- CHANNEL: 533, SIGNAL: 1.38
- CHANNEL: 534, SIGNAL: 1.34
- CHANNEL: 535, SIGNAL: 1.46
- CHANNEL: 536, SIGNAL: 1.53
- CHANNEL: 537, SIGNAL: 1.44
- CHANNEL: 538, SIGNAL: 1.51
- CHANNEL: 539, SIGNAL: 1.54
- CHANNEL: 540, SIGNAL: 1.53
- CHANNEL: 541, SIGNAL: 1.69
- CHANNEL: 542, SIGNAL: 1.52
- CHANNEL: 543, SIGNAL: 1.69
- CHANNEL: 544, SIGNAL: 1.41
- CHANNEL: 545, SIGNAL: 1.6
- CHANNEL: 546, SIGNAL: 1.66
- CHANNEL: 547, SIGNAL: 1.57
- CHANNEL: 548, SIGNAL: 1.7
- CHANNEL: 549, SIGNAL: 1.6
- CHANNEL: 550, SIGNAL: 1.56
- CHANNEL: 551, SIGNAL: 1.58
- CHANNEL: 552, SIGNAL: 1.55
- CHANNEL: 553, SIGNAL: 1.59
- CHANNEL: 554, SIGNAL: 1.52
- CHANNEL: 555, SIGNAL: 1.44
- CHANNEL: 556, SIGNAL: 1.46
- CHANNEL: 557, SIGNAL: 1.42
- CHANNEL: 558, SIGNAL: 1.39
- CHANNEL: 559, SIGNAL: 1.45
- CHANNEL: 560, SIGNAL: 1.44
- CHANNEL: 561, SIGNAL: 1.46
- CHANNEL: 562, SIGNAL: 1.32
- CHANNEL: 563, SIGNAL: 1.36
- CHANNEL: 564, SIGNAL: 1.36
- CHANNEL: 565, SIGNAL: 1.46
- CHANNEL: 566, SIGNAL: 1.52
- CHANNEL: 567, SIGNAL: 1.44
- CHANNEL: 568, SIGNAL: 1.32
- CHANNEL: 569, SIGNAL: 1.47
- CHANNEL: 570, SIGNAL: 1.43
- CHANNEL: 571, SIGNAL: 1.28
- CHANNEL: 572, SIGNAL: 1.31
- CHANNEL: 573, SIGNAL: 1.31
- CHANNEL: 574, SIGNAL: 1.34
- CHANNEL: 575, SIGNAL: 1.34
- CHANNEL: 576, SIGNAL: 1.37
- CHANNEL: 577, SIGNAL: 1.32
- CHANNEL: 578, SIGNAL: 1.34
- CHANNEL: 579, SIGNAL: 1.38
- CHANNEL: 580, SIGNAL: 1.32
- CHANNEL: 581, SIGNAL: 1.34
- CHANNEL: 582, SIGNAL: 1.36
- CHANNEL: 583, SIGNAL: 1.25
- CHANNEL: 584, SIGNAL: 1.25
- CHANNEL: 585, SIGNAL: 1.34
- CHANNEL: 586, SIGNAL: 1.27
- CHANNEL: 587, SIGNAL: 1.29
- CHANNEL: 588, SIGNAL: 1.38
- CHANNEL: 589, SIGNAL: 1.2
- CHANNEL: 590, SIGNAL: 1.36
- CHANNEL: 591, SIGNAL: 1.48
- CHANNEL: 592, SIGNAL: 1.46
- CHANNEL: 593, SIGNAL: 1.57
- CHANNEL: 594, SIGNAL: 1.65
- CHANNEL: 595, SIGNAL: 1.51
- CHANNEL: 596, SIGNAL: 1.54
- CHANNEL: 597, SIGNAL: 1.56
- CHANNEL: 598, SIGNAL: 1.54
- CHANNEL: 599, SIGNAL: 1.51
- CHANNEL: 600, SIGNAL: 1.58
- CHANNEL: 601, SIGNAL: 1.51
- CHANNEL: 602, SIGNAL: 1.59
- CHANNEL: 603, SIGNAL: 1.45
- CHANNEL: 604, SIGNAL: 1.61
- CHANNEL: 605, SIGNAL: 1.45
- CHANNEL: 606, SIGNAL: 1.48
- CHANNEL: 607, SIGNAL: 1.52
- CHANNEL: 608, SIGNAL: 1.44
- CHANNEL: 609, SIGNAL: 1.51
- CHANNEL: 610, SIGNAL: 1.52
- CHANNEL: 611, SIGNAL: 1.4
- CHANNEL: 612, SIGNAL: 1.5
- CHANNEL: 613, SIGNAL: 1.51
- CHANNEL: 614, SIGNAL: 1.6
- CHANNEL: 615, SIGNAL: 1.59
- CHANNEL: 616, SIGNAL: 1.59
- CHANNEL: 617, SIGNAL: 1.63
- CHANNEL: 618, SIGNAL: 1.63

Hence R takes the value 0.39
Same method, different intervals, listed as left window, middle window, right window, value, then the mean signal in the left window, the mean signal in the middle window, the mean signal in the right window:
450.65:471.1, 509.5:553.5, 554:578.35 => 0.02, 1.44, 1.38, 1.39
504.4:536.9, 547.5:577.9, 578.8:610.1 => -0.07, 1.21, 1.44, 1.44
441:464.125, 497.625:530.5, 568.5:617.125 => 0.30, 1.47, 1.1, 1.44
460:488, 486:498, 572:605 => 0.29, 1.36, 1.05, 1.42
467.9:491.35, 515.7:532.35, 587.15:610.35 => 0.08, 1.31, 1.28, 1.49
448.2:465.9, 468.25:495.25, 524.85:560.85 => 0.16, 1.46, 1.27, 1.49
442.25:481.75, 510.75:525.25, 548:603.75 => 0.21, 1.43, 1.18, 1.43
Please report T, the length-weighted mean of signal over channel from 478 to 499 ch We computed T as 1.13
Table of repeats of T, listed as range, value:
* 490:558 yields 1.26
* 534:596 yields 1.44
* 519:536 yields 1.34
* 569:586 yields 1.33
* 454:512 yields 1.21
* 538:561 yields 1.54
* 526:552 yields 1.5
